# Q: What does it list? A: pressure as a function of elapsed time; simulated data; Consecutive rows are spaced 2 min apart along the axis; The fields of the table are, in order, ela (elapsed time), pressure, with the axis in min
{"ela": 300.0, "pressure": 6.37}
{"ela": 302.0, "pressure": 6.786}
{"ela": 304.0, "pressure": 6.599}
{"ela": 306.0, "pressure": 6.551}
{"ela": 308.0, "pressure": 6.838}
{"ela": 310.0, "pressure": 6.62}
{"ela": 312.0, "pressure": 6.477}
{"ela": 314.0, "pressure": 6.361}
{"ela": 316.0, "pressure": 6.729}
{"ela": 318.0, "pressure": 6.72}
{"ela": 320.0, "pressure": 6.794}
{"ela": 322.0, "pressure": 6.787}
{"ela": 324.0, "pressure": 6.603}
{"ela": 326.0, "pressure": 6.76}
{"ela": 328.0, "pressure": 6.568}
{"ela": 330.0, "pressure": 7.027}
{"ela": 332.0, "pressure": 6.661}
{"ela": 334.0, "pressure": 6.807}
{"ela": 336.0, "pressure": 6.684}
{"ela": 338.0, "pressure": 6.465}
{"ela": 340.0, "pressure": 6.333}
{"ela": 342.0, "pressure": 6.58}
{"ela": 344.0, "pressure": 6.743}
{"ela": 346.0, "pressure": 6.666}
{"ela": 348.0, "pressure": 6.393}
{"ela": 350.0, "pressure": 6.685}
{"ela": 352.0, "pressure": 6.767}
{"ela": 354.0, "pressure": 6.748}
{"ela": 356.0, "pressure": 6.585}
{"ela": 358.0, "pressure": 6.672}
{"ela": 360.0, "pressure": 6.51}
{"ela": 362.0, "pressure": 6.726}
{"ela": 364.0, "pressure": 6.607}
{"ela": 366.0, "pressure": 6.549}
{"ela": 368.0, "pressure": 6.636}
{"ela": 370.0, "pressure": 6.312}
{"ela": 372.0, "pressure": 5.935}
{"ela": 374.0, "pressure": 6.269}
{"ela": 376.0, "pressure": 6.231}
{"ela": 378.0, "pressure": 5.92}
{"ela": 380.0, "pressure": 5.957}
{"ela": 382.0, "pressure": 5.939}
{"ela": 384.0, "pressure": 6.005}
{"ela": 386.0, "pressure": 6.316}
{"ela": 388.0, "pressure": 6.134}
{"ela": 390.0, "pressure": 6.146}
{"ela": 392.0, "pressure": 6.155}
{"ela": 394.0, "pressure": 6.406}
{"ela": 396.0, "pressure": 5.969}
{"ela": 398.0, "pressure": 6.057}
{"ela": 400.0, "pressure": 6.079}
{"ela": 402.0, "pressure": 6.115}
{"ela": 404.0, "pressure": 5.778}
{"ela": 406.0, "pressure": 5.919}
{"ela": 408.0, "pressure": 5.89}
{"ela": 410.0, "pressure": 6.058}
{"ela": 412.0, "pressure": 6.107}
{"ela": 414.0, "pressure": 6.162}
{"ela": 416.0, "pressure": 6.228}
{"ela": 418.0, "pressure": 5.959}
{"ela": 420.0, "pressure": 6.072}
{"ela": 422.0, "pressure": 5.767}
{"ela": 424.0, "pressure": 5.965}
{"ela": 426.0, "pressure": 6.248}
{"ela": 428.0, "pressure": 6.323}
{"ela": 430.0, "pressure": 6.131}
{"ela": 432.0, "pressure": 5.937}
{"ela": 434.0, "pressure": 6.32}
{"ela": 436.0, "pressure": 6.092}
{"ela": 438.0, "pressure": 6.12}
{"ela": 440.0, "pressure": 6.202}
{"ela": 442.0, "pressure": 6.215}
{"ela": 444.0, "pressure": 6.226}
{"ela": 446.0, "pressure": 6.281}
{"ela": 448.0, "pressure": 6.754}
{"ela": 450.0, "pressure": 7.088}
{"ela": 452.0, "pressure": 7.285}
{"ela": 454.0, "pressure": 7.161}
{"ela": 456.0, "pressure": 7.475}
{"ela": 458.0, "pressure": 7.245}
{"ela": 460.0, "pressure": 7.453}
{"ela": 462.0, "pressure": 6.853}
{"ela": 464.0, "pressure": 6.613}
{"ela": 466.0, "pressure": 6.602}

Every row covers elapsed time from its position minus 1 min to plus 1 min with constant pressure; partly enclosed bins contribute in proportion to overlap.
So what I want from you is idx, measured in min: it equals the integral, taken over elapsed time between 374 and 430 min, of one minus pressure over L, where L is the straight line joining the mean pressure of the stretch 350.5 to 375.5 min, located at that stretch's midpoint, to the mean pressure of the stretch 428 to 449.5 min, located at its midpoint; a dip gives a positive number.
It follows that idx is 2.7 min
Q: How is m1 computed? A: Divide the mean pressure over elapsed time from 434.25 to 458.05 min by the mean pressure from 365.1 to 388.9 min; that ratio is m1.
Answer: 1.07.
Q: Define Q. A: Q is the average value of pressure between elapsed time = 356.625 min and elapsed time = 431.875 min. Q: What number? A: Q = 6.17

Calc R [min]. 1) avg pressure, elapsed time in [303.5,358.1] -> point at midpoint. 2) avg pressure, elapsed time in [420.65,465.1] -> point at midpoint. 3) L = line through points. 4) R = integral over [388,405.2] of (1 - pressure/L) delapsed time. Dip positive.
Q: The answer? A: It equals 1.3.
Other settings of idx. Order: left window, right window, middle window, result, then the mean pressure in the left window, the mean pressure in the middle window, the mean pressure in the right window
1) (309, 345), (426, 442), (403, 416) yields 0.57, 6.65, 6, 6.17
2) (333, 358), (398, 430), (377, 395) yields 0.50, 6.62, 6.11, 6.05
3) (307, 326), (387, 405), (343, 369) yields -1.05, 6.66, 6.64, 6.09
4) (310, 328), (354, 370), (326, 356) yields -0.13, 6.65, 6.65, 6.6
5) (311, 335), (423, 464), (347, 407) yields 3.19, 6.69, 6.28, 6.57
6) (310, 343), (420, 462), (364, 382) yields 0.98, 6.65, 6.23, 6.51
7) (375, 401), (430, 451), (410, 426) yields 0.44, 6.1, 6.05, 6.31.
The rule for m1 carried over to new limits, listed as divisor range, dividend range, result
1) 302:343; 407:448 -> 0.92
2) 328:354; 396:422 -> 0.91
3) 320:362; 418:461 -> 0.97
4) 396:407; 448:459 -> 1.20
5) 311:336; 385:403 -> 0.92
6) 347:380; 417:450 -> 0.96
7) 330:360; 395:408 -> 0.90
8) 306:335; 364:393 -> 0.93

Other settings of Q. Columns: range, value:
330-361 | 6.63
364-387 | 6.21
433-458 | 6.63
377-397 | 6.09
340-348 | 6.59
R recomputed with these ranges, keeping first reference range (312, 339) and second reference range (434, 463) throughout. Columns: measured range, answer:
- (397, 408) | 1.20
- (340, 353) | 0.15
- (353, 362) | 0.07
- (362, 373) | 0.43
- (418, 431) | 1.25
